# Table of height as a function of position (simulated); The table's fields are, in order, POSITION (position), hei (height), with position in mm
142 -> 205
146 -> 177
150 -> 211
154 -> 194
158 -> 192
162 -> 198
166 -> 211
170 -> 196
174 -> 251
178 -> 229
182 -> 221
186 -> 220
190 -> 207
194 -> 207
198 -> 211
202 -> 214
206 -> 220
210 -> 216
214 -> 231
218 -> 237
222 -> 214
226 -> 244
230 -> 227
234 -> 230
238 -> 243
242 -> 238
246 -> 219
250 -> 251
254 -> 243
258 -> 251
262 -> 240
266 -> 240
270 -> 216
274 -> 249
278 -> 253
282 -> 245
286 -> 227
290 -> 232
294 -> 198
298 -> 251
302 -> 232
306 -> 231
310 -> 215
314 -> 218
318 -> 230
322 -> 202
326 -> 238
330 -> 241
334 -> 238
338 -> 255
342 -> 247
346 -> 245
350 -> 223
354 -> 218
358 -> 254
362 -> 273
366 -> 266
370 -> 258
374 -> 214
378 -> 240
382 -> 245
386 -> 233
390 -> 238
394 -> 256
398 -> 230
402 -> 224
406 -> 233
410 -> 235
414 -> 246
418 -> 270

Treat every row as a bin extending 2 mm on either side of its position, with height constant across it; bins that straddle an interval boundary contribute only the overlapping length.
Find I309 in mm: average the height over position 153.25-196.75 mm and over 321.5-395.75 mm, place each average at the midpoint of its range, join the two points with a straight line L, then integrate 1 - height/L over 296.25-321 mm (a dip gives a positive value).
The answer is 0.6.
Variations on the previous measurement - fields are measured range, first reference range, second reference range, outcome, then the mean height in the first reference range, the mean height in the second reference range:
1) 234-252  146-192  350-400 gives -1.2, 210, 243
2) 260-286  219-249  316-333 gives -1.0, 232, 228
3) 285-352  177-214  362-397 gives 1.4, 217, 245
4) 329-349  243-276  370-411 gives -0.6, 239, 236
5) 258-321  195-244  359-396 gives 1.0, 227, 247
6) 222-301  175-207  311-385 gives -3.2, 217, 239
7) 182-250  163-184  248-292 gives 1.5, 220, 241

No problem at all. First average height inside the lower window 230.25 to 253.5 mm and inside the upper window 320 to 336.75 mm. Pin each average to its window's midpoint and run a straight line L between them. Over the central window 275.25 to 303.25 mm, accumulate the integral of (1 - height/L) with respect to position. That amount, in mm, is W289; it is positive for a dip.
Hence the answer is -0.15 mm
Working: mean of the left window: 236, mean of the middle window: 234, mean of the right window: 231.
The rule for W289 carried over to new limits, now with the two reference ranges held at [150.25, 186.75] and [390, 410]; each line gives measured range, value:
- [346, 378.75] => -1.6 mm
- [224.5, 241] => -1.3 mm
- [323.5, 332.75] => -0.4 mm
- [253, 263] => -1.1 mm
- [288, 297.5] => 0.2 mm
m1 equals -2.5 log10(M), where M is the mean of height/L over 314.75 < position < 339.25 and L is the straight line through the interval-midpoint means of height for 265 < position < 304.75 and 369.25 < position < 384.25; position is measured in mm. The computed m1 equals 0.01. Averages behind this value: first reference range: 234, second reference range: 238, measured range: 233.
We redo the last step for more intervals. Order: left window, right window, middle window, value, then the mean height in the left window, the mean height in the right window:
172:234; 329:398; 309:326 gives 0.09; 223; 243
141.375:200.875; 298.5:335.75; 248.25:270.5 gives -0.10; 209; 228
